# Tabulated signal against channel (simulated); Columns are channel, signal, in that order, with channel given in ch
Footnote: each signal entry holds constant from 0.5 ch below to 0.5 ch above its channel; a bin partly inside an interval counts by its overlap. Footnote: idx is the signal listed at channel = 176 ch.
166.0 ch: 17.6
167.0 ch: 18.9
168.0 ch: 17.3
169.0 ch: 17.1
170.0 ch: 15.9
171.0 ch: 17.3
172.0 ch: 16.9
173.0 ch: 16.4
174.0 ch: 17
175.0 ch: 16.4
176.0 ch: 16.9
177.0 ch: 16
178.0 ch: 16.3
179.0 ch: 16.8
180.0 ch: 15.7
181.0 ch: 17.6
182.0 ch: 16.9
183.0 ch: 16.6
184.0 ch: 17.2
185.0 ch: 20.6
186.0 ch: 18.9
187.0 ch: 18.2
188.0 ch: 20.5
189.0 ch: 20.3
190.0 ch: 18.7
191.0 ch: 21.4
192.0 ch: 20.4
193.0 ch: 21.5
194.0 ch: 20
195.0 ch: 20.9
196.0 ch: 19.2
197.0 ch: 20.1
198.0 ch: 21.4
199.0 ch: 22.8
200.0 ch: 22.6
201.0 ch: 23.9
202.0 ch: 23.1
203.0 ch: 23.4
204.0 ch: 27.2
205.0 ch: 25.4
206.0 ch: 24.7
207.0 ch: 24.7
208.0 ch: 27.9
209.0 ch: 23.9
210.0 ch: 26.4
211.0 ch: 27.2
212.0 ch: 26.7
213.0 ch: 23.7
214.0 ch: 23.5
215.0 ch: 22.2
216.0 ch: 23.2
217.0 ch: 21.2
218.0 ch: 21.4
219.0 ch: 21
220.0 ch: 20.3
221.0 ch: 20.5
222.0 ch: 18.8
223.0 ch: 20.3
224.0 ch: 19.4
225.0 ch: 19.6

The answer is 16.9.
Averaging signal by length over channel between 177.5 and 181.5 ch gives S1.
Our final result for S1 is 16.6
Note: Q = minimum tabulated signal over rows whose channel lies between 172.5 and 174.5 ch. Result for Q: 16.4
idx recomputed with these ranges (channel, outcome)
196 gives 19.2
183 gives 16.6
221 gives 20.5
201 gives 23.9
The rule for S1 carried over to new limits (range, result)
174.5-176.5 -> 16.6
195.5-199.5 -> 20.9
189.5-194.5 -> 20.4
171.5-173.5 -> 16.6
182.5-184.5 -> 16.9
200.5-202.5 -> 23.5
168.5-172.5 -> 16.8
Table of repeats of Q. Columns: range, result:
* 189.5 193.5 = 18.7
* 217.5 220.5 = 20.3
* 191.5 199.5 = 19.2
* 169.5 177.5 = 15.9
